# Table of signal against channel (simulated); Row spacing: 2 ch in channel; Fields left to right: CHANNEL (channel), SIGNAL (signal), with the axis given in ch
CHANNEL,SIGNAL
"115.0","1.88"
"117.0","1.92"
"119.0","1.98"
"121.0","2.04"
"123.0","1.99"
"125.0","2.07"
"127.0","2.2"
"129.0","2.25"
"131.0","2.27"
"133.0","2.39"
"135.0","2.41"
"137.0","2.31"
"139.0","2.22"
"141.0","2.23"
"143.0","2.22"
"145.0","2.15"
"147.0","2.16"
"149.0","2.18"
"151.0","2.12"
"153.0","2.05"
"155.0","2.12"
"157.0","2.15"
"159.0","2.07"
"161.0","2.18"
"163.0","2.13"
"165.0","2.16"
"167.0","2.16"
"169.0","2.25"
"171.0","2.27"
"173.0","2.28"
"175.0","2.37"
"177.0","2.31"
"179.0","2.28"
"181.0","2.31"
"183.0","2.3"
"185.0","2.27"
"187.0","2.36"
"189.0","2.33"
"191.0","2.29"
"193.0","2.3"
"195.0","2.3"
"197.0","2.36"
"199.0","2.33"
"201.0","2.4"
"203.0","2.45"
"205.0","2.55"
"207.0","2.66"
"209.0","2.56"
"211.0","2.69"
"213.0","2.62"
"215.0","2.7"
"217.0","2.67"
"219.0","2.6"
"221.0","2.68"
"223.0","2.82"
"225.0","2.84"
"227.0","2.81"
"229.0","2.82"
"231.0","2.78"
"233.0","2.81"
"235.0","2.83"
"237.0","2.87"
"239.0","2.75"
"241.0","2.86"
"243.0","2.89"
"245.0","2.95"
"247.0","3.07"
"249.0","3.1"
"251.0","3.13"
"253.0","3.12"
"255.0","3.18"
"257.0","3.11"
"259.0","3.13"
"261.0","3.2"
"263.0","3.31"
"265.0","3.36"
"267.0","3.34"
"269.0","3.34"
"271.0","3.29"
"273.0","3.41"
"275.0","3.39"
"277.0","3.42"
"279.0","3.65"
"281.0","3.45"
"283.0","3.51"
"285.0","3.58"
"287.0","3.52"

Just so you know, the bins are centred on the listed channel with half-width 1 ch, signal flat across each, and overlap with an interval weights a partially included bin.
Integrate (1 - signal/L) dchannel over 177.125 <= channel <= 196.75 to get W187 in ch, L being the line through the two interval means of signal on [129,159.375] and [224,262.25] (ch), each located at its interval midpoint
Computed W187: 1.75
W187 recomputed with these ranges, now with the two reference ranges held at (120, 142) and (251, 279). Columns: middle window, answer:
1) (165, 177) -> 1.3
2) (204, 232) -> 2.0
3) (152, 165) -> 1.7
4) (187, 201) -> 2.0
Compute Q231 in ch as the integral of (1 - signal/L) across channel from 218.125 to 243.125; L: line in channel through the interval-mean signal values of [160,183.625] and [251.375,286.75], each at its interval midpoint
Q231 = 1.0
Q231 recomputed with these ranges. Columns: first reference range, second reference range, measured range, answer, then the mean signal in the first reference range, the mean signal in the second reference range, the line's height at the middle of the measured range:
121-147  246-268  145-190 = 4.8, 2.22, 3.19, 2.48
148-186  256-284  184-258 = 2.9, 2.21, 3.35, 2.81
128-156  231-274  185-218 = 2.7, 2.22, 3.09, 2.69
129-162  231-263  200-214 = 0.7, 2.2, 3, 2.69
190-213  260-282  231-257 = 0.5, 2.45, 3.38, 3.02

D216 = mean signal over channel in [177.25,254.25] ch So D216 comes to 2.64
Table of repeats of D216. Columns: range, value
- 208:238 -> 2.74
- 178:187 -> 2.3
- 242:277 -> 3.2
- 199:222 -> 2.59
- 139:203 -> 2.24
